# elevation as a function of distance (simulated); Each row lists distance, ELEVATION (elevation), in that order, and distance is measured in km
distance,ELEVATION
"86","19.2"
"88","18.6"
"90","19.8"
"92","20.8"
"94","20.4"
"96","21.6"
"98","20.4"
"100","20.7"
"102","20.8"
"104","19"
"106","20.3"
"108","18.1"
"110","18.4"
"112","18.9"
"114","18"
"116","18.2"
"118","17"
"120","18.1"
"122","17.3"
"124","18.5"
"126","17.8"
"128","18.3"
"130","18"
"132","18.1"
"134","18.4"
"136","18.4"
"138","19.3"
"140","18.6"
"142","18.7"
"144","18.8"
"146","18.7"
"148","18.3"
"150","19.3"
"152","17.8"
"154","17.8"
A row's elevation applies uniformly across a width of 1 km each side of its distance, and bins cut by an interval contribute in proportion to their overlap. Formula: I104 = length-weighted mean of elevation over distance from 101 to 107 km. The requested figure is 20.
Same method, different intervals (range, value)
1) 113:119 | 17.7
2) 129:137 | 18.2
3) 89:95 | 20.3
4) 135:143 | 18.8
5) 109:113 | 18.6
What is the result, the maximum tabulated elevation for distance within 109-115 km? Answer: 18.9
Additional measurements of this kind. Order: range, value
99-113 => 20.8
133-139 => 19.3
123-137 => 18.5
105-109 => 20.3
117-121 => 18.1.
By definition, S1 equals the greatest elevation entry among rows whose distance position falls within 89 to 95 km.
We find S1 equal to 20.8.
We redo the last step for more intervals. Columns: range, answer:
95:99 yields 21.6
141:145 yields 18.8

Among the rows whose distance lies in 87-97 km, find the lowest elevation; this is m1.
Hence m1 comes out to 18.6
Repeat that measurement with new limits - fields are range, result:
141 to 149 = 18.3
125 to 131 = 17.8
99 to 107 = 19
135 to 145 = 18.4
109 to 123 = 17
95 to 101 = 20.4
